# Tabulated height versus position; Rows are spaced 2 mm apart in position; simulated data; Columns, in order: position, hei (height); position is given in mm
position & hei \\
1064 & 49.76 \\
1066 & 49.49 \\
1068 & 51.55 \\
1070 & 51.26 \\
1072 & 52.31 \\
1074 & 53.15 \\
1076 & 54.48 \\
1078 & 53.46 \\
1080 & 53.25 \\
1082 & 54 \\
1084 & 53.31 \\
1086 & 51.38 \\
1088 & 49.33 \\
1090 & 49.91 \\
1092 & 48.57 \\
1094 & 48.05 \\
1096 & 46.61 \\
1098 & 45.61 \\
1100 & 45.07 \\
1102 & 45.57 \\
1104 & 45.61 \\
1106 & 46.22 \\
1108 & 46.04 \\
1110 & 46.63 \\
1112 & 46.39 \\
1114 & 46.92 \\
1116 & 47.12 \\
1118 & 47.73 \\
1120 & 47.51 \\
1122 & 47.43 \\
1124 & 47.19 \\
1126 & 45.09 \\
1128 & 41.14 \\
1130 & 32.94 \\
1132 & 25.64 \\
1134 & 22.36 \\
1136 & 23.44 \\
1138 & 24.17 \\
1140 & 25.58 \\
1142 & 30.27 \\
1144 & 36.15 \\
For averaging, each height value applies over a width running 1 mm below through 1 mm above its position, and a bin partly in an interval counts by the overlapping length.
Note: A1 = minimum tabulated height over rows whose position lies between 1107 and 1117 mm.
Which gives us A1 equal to 46.04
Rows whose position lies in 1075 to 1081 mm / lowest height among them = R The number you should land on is 53.25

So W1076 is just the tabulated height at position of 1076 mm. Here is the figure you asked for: 54.48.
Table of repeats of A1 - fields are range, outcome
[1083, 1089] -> 49.33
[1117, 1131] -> 32.94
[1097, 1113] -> 45.07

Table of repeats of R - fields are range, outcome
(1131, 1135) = 22.36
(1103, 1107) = 45.61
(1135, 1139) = 23.44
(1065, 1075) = 49.49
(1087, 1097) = 46.61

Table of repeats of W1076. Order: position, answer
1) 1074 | 53.15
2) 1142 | 30.27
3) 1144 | 36.15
